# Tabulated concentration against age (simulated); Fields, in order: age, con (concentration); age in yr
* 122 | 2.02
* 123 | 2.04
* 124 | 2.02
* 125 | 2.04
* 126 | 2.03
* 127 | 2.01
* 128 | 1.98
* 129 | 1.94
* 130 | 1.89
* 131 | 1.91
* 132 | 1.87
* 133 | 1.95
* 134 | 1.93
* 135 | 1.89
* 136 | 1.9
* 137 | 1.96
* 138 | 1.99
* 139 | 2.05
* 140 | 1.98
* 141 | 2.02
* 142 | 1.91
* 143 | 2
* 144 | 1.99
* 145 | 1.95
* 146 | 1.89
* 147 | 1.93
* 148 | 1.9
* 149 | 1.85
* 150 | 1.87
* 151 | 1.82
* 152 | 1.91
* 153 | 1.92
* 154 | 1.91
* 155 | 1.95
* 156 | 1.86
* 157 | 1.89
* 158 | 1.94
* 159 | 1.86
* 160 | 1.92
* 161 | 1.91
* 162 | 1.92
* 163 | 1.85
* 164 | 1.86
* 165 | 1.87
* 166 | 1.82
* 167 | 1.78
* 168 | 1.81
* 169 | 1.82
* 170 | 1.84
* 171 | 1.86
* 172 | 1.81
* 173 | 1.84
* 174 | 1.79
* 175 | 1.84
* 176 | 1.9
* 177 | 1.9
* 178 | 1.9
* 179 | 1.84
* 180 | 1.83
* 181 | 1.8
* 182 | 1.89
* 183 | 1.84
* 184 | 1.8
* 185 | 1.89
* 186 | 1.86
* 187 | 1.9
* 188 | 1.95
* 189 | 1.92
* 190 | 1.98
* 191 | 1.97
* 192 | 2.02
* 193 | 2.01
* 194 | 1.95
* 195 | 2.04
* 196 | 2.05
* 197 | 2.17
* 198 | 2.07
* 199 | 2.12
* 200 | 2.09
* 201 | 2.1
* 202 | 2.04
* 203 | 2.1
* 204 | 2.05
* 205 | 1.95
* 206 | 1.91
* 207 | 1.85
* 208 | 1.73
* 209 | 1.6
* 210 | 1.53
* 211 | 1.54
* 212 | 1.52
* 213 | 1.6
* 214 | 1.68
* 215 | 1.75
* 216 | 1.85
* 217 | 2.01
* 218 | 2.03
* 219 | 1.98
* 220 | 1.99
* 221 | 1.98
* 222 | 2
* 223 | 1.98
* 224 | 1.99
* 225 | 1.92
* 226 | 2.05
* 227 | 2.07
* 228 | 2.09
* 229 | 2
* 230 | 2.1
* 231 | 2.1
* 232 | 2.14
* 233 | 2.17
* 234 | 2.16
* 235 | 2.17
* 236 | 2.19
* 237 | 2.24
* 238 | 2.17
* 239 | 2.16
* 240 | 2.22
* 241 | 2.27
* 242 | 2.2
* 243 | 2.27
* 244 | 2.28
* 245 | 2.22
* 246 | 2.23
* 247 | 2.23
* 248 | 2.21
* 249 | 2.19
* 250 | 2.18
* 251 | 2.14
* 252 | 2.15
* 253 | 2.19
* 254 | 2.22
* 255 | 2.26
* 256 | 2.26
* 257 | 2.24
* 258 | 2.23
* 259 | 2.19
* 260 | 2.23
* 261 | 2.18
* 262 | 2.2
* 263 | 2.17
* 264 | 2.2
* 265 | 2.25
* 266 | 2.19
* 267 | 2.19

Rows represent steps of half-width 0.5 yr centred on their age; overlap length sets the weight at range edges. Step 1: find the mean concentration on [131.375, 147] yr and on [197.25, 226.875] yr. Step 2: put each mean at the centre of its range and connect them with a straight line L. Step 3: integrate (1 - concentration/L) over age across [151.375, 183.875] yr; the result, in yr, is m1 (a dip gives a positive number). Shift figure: 1.1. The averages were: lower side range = 1.95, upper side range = 1.9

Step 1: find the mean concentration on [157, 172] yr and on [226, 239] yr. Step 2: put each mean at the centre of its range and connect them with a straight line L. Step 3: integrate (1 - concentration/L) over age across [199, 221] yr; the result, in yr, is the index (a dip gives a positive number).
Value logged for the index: 1.9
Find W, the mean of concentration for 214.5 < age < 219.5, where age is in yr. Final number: 1.92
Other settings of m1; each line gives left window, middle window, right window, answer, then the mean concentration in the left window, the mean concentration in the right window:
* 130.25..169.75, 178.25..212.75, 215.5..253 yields 1.9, 1.91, 2.12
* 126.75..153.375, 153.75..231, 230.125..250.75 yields 6.1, 1.93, 2.2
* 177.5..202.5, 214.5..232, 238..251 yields 1.0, 1.96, 2.22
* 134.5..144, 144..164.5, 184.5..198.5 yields 0.8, 1.97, 1.98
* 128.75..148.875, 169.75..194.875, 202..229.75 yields 0.3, 1.94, 1.88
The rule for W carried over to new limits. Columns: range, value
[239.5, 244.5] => 2.25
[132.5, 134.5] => 1.94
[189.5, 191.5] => 1.98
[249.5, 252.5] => 2.16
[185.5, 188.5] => 1.9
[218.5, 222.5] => 1.99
